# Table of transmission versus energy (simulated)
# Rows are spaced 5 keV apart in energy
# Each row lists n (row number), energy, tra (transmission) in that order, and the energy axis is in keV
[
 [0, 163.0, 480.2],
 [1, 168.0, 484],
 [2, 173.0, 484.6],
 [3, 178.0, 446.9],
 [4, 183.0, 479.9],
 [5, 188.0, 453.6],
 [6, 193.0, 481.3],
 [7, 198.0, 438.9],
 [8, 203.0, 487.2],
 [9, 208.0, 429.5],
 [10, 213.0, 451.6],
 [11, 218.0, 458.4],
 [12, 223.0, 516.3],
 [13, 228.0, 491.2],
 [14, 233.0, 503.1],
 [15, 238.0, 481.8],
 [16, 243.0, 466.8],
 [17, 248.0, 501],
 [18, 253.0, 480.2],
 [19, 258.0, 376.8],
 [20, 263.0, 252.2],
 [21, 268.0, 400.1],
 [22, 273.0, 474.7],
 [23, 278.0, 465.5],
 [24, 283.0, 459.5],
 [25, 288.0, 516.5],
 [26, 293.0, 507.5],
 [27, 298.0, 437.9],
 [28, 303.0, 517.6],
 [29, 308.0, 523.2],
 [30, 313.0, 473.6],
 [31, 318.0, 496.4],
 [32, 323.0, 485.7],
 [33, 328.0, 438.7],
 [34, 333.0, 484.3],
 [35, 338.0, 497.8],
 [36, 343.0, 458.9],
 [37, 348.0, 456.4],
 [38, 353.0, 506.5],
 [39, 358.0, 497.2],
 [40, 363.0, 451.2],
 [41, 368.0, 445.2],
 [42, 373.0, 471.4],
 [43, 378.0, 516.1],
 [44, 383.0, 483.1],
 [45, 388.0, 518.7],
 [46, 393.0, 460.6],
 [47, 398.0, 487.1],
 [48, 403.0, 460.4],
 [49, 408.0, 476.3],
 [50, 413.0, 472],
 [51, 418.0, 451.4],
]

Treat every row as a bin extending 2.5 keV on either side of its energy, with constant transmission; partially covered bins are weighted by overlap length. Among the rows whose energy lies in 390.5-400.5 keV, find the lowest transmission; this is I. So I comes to 460.6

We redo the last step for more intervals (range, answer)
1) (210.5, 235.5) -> 451.6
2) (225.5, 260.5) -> 376.8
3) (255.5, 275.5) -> 252.2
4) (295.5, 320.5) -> 437.9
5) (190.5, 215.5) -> 429.5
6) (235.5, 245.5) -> 466.8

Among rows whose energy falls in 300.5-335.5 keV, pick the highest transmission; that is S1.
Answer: 523.2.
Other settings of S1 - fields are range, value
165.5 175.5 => 484.6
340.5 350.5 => 458.9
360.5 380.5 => 516.1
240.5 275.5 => 501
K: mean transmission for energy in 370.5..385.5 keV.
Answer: 490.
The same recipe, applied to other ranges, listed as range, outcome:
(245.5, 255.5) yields 491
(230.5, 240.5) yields 492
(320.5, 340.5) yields 477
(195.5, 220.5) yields 453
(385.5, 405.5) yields 482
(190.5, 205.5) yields 469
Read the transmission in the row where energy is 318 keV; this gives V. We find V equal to 496.4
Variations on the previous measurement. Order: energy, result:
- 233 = 503.1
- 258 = 376.8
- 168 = 484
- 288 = 516.5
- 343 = 458.9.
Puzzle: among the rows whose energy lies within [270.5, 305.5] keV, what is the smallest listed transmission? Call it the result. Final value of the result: 437.9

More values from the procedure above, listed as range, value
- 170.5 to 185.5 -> 446.9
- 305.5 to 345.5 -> 438.7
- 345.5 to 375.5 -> 445.2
